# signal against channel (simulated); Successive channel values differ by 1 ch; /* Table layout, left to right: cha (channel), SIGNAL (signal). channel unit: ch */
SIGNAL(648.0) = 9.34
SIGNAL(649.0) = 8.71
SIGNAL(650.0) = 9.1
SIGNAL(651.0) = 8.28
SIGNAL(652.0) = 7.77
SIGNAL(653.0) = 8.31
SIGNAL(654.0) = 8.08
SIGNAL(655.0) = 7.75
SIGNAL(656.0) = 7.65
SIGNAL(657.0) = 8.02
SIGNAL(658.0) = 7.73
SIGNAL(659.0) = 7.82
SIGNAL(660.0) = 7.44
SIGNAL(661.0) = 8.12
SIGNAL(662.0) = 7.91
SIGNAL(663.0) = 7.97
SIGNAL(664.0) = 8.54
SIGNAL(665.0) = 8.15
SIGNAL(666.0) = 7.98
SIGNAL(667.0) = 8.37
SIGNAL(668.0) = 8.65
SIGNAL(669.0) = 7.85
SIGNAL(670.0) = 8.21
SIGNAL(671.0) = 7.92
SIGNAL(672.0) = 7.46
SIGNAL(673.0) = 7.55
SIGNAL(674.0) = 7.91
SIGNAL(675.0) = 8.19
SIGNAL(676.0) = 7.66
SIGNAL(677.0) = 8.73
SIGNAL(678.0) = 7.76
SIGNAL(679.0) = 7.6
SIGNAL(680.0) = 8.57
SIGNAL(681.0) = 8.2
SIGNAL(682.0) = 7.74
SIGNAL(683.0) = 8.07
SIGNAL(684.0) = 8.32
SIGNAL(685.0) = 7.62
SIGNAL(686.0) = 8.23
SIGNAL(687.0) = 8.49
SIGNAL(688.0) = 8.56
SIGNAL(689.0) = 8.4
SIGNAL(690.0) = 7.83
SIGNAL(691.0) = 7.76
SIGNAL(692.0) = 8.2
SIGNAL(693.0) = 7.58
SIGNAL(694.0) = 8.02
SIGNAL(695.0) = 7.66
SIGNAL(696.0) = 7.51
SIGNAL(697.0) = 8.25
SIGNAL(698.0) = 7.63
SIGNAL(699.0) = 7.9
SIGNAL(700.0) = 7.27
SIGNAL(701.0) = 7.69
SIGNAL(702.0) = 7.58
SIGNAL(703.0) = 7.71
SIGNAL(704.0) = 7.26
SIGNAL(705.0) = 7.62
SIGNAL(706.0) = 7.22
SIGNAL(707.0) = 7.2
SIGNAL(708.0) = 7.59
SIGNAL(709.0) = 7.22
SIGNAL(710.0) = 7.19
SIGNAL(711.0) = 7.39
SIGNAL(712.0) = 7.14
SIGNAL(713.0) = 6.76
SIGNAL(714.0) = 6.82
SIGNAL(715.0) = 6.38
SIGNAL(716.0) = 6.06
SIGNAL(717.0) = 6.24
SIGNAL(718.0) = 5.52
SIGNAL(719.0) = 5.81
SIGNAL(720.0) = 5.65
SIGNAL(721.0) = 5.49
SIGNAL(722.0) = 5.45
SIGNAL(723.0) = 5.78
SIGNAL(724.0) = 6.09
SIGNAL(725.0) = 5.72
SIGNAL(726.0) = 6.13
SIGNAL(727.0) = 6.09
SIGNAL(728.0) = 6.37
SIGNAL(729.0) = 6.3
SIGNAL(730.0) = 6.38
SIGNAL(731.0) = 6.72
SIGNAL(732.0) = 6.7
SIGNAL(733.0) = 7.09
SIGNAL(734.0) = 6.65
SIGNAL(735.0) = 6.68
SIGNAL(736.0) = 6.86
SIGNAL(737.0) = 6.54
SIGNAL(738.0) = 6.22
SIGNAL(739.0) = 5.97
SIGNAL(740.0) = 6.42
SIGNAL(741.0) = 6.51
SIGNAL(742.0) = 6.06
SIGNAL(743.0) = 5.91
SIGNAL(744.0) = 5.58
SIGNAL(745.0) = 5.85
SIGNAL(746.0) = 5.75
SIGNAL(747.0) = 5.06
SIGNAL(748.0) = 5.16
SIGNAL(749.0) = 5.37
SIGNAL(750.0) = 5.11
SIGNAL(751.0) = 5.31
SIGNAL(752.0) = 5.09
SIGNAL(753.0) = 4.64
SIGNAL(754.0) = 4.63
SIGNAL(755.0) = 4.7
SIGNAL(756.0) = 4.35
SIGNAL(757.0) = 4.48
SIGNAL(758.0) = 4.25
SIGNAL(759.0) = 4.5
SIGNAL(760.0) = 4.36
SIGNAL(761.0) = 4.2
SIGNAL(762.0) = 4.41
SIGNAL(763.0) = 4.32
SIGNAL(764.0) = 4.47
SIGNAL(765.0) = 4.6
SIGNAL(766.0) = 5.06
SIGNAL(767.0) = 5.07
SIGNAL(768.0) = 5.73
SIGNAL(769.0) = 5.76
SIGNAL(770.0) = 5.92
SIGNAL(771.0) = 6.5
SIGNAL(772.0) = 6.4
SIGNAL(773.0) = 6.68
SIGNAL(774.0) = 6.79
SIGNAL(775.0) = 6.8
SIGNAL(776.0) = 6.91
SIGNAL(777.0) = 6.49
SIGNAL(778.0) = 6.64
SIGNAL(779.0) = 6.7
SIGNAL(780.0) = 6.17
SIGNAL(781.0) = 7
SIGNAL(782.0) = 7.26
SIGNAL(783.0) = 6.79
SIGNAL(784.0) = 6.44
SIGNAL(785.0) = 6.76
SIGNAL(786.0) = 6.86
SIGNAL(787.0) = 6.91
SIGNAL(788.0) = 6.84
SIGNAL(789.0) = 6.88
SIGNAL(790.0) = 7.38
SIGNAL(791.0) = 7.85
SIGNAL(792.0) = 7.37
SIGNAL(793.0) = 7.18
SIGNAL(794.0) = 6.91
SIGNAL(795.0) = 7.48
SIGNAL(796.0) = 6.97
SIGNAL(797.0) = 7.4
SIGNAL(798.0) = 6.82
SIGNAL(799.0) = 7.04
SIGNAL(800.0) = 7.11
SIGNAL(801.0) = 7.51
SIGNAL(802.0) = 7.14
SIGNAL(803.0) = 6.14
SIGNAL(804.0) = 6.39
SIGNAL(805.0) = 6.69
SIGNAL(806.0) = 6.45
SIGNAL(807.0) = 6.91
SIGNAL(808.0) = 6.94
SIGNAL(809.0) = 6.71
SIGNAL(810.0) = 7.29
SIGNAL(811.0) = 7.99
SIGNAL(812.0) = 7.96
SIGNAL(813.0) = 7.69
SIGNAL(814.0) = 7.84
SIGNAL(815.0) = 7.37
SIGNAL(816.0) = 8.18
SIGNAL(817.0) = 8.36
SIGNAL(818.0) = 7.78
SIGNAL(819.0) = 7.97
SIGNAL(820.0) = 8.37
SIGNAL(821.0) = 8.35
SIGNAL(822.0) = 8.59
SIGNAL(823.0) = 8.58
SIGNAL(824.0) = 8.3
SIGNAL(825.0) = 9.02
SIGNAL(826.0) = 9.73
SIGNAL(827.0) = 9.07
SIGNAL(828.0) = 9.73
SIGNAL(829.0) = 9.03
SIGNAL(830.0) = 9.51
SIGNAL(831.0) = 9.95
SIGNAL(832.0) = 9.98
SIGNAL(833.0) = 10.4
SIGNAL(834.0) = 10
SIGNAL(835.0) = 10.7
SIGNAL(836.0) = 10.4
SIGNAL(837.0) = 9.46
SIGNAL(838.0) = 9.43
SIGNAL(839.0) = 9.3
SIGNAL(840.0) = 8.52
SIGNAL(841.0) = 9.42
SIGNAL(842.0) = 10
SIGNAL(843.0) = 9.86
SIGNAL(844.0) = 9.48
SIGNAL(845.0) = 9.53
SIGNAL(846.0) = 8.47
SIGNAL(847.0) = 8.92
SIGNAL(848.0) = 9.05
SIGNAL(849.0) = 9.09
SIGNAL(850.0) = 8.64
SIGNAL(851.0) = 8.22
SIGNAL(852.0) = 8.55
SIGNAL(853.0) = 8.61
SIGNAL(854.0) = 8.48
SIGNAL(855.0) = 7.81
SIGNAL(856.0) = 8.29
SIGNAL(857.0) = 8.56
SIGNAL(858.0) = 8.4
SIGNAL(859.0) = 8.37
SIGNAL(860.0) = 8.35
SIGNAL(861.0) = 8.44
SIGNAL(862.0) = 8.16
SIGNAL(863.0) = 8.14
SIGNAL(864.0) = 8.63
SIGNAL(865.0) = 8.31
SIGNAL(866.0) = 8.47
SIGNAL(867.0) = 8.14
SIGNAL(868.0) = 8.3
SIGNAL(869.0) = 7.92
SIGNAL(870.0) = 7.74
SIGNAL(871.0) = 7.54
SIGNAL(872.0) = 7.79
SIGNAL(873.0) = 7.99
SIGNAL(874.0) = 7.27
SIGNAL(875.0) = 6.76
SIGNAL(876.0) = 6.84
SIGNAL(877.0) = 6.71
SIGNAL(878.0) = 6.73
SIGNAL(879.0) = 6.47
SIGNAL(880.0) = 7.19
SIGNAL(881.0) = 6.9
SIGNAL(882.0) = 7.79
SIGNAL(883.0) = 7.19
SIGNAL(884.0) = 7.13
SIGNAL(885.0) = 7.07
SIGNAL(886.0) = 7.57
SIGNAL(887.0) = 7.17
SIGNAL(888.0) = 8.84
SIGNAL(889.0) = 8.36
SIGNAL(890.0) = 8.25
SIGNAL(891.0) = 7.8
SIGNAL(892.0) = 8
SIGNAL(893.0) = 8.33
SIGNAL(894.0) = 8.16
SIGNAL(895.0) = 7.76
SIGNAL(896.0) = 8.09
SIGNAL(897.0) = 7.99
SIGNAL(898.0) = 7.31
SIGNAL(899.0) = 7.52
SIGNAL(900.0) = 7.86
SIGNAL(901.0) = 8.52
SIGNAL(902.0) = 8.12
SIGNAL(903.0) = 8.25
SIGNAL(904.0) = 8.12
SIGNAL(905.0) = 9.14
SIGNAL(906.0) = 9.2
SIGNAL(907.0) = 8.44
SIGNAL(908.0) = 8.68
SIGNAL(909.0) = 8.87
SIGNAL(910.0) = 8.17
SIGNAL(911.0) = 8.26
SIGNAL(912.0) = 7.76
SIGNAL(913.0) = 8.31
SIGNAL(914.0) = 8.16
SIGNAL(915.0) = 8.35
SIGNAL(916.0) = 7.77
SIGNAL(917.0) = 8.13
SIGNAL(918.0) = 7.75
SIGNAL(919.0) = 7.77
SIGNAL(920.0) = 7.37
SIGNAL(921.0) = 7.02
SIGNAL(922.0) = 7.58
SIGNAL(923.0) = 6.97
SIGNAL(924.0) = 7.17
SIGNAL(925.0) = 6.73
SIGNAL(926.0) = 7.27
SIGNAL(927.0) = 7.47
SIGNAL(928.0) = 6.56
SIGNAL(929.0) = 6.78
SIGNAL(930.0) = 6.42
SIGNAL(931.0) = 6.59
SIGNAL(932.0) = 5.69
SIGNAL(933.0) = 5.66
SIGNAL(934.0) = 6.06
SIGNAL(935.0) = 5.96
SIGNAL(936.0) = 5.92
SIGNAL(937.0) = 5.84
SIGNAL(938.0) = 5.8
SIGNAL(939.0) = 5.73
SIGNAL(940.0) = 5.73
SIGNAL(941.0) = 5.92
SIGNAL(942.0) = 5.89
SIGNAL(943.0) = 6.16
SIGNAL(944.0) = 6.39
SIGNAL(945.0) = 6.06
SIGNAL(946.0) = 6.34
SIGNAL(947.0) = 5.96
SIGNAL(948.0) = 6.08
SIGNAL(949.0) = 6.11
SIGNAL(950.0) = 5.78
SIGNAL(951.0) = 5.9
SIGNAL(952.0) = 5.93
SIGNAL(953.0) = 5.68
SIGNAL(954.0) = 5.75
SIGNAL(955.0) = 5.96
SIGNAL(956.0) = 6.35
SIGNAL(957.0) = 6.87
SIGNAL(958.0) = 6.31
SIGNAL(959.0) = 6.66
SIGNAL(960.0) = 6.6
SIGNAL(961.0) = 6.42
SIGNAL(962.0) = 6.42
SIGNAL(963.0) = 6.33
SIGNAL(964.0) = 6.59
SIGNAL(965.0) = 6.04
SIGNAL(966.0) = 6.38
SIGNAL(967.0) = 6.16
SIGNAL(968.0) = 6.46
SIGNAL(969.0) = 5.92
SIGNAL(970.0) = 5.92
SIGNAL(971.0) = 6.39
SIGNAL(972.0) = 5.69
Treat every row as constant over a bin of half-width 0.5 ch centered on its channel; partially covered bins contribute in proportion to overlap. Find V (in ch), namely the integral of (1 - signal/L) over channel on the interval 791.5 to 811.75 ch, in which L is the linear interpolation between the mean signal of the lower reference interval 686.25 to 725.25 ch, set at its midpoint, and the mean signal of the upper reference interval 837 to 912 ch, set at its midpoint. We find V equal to 1.84 ch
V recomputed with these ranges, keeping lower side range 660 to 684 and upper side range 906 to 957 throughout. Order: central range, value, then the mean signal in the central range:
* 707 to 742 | 6.18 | 6.42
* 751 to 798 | 9.48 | 6.02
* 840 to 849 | -2.57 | 9.28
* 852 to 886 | -3.23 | 7.78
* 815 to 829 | -2.41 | 8.59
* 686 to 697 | -0.10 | 8.02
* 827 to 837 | -3.60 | 9.9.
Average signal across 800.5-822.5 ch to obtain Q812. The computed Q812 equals 7.48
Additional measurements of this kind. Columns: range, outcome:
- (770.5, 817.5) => 7.04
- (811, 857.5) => 8.91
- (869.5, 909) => 7.77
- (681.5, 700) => 7.97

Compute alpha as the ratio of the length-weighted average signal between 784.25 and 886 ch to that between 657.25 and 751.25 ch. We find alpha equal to 1.1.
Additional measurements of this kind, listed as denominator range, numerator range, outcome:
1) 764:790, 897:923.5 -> 1.26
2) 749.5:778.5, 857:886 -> 1.45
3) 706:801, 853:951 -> 1.21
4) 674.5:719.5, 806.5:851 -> 1.17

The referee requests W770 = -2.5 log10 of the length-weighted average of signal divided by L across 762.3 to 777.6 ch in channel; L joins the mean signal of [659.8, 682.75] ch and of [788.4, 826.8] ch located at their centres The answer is 0.30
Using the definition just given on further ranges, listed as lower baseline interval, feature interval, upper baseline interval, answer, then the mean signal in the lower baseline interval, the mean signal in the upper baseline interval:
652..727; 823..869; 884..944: -0.20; 7.5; 7.42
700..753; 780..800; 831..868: 0.10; 6.35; 8.97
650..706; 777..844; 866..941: -0.04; 7.95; 7.46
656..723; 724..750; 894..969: 0.21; 7.57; 6.95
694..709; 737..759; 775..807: 0.33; 7.58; 6.92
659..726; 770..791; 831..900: 0.17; 7.48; 8.32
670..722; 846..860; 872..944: -0.15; 7.48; 7.36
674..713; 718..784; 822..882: 0.36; 7.79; 8.6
